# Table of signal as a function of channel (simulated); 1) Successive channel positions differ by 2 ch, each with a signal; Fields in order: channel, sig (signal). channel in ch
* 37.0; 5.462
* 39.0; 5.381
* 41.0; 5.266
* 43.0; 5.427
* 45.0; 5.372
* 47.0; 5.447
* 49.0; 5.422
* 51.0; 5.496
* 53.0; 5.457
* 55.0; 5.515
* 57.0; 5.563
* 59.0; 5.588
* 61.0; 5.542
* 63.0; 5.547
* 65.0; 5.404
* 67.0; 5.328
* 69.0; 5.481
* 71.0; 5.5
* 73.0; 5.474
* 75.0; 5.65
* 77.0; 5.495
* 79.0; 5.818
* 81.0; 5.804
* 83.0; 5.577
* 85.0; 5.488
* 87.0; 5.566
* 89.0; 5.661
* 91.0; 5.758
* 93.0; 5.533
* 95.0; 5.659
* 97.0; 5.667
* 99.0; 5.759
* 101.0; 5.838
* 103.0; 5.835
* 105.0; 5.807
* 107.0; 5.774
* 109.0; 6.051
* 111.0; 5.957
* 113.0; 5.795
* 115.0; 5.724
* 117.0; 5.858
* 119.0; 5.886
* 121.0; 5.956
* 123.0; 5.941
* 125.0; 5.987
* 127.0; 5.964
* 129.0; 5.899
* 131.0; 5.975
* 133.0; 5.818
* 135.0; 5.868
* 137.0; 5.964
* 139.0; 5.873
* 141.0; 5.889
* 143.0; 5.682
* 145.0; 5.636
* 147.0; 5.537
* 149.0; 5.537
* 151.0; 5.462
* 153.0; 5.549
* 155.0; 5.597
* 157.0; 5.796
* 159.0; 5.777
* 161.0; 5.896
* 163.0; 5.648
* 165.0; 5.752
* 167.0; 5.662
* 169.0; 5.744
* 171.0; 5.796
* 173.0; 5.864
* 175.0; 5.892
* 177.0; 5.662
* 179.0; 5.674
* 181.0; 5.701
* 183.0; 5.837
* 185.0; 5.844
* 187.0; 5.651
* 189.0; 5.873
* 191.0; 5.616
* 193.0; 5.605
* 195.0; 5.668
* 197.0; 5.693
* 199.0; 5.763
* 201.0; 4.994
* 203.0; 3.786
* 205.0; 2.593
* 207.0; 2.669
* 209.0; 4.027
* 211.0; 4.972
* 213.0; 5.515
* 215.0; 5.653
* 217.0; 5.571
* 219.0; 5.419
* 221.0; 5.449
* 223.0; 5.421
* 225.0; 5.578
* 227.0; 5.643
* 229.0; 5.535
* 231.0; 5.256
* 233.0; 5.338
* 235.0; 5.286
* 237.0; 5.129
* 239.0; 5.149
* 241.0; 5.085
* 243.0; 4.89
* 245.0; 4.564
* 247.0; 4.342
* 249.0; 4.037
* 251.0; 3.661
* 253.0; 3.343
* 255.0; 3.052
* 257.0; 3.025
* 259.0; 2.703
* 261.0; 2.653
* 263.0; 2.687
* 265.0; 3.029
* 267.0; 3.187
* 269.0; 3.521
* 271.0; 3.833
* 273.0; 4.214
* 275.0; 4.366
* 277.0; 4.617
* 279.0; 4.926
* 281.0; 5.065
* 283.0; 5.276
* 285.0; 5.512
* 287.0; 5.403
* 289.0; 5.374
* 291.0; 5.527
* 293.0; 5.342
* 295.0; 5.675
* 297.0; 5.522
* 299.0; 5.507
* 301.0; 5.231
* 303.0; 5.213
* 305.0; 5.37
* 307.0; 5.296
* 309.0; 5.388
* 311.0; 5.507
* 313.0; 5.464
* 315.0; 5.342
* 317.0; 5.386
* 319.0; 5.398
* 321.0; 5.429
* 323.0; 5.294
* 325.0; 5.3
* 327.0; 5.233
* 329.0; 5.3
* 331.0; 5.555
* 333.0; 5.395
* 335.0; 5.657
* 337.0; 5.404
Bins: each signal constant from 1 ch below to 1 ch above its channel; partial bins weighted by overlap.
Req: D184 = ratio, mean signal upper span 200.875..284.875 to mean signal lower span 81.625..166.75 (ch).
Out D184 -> 0.77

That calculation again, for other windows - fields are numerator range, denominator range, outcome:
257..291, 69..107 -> 0.73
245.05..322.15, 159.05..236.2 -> 0.86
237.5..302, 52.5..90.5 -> 0.79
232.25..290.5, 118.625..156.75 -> 0.74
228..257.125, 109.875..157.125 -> 0.79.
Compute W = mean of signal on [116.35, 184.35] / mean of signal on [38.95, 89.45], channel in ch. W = 1.05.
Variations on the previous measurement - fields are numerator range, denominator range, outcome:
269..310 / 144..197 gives 0.89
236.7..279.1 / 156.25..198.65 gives 0.67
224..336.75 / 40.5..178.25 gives 0.85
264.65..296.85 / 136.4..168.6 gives 0.83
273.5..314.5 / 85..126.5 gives 0.91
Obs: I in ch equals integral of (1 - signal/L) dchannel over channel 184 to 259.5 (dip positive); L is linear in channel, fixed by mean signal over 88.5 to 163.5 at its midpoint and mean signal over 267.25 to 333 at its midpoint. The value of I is 8.36 ch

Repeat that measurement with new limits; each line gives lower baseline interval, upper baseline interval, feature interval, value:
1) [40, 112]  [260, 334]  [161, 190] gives -2.6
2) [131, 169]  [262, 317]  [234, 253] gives 2.0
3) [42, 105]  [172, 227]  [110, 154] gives -3.0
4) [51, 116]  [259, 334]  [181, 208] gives 1.0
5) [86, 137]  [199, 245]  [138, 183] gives -2.3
